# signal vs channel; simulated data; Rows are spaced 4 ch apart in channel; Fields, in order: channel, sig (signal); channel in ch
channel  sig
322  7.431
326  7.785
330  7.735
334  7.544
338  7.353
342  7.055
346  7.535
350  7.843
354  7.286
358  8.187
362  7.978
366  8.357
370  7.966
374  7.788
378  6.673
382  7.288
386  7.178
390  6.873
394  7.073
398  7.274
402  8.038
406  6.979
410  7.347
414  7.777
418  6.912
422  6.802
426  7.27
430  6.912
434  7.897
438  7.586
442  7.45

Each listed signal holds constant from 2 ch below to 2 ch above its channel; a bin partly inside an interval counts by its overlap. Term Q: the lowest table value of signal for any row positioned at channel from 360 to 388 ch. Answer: 6.673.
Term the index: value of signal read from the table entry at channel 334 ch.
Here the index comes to 7.544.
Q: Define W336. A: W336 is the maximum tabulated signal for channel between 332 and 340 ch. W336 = 7.544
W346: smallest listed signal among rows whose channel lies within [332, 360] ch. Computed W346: 7.055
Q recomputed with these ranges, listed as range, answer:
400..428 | 6.802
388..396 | 6.873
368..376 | 7.788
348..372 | 7.286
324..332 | 7.735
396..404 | 7.274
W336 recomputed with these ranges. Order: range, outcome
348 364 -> 8.187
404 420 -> 7.777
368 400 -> 7.966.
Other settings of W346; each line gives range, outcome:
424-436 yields 6.912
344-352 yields 7.535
